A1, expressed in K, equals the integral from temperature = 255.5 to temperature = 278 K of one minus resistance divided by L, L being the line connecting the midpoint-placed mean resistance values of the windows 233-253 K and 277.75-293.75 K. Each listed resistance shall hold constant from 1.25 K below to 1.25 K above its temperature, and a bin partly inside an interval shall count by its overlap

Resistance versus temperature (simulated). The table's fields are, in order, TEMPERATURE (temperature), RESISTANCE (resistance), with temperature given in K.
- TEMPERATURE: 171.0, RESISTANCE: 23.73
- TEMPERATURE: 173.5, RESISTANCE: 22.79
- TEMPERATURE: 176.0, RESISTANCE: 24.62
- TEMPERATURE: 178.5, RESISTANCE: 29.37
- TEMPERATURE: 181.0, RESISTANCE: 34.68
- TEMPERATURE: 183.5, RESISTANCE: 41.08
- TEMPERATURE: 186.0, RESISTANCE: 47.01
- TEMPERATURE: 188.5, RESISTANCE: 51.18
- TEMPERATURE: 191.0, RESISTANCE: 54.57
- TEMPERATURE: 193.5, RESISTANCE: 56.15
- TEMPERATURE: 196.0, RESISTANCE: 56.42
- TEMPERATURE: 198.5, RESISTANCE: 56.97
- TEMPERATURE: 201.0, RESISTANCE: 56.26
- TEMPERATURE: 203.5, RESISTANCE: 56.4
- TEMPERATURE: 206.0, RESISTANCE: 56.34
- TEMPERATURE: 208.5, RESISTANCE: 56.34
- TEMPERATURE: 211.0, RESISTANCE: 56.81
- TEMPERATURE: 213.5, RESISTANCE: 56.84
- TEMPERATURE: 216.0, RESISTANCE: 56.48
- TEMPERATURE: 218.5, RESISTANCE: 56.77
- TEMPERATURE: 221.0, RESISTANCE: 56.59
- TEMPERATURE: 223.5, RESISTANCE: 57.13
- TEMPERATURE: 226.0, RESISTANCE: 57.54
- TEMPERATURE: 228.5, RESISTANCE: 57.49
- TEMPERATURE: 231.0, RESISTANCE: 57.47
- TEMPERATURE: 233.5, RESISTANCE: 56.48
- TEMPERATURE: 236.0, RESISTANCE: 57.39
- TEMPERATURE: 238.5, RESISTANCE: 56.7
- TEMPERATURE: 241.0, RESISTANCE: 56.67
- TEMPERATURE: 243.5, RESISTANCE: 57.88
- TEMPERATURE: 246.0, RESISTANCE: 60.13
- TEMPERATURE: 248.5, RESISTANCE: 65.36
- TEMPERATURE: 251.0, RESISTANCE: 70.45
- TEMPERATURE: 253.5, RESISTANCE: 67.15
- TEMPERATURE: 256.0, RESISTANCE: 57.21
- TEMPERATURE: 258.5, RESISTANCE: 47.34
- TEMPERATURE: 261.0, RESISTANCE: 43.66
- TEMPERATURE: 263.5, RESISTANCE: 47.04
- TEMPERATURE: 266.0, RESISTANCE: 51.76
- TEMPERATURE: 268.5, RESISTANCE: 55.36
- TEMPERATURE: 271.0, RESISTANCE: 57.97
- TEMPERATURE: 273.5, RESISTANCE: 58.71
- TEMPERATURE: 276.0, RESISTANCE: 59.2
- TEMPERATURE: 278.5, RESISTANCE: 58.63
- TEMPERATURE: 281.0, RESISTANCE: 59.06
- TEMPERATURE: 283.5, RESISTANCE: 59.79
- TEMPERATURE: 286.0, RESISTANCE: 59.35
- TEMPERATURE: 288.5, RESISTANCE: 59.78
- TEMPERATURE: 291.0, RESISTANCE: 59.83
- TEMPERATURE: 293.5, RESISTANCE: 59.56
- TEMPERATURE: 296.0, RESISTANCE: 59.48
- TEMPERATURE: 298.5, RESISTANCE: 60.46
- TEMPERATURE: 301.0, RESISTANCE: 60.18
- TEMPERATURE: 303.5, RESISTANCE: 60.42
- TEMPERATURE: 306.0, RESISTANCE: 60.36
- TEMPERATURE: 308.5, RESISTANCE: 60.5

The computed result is 2.53 K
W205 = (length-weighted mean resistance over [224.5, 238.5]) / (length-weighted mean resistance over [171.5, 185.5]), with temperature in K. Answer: 1.84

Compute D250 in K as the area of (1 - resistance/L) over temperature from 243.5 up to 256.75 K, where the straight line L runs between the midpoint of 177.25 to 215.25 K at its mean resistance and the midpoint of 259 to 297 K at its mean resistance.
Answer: -2.2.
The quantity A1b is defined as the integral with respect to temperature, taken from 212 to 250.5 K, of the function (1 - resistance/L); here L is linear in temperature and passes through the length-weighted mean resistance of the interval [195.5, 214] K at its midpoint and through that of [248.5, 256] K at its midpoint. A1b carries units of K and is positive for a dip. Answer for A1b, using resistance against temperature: 2.4 K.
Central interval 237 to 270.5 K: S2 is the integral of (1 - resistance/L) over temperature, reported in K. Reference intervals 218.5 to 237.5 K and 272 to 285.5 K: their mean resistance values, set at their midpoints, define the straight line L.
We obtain 0.8 K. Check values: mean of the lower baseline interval 57.1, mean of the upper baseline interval 59.1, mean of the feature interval 56.7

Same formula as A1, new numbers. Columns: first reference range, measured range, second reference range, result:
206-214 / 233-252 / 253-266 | -2.46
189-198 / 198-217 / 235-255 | 0.18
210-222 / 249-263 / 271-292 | 0.28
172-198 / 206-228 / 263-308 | -4.46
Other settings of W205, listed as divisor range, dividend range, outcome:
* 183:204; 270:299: 1.11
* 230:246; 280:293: 1.04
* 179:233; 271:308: 1.11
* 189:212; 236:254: 1.10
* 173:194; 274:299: 1.48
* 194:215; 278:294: 1.05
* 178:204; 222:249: 1.17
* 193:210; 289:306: 1.06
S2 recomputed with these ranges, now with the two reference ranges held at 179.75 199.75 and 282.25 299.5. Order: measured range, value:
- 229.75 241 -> -0.6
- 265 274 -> 0.3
